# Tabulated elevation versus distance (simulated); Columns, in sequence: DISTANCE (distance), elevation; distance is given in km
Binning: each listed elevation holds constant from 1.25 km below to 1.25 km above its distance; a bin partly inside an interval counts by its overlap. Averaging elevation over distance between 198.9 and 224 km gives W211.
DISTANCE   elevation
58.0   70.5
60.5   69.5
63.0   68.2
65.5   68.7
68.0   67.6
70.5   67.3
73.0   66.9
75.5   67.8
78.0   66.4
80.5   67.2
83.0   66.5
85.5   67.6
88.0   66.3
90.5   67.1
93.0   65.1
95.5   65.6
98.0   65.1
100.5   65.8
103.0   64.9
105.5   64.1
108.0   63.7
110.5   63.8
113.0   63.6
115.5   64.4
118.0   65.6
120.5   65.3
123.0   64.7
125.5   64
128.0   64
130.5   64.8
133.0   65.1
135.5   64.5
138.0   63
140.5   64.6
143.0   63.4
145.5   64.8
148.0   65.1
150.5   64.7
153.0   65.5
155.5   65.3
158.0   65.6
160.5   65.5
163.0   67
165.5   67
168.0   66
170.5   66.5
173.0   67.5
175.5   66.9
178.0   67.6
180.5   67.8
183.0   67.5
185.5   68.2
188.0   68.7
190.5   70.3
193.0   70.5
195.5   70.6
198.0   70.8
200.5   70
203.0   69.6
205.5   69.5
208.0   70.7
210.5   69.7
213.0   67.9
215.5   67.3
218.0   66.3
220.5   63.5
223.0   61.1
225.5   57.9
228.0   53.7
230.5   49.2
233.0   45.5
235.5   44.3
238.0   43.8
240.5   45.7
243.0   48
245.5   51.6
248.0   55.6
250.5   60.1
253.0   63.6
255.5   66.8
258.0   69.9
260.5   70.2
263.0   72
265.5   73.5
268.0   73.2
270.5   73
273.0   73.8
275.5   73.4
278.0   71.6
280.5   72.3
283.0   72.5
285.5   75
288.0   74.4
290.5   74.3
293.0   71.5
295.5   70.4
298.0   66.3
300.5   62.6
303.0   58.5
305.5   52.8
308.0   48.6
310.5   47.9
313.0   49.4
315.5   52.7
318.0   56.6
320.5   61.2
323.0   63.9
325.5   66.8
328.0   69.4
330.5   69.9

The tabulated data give 67.7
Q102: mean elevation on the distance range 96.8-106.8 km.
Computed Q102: 65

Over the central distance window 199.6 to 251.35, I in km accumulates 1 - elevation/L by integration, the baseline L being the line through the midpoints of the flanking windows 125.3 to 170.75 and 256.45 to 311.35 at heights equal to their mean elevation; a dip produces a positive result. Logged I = 6.4 km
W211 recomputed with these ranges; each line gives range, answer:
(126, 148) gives 64.3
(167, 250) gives 62.4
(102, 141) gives 64.4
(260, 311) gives 68.3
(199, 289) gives 64.1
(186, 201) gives 70.1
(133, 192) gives 66.2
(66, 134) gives 65.6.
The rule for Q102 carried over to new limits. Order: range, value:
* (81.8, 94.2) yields 66.5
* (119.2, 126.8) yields 64.7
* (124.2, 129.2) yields 64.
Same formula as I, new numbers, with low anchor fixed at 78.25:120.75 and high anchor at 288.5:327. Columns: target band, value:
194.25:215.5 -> -2.27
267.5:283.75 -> -3.05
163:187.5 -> -1.39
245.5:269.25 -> -1.79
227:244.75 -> 4.29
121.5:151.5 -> 0.07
